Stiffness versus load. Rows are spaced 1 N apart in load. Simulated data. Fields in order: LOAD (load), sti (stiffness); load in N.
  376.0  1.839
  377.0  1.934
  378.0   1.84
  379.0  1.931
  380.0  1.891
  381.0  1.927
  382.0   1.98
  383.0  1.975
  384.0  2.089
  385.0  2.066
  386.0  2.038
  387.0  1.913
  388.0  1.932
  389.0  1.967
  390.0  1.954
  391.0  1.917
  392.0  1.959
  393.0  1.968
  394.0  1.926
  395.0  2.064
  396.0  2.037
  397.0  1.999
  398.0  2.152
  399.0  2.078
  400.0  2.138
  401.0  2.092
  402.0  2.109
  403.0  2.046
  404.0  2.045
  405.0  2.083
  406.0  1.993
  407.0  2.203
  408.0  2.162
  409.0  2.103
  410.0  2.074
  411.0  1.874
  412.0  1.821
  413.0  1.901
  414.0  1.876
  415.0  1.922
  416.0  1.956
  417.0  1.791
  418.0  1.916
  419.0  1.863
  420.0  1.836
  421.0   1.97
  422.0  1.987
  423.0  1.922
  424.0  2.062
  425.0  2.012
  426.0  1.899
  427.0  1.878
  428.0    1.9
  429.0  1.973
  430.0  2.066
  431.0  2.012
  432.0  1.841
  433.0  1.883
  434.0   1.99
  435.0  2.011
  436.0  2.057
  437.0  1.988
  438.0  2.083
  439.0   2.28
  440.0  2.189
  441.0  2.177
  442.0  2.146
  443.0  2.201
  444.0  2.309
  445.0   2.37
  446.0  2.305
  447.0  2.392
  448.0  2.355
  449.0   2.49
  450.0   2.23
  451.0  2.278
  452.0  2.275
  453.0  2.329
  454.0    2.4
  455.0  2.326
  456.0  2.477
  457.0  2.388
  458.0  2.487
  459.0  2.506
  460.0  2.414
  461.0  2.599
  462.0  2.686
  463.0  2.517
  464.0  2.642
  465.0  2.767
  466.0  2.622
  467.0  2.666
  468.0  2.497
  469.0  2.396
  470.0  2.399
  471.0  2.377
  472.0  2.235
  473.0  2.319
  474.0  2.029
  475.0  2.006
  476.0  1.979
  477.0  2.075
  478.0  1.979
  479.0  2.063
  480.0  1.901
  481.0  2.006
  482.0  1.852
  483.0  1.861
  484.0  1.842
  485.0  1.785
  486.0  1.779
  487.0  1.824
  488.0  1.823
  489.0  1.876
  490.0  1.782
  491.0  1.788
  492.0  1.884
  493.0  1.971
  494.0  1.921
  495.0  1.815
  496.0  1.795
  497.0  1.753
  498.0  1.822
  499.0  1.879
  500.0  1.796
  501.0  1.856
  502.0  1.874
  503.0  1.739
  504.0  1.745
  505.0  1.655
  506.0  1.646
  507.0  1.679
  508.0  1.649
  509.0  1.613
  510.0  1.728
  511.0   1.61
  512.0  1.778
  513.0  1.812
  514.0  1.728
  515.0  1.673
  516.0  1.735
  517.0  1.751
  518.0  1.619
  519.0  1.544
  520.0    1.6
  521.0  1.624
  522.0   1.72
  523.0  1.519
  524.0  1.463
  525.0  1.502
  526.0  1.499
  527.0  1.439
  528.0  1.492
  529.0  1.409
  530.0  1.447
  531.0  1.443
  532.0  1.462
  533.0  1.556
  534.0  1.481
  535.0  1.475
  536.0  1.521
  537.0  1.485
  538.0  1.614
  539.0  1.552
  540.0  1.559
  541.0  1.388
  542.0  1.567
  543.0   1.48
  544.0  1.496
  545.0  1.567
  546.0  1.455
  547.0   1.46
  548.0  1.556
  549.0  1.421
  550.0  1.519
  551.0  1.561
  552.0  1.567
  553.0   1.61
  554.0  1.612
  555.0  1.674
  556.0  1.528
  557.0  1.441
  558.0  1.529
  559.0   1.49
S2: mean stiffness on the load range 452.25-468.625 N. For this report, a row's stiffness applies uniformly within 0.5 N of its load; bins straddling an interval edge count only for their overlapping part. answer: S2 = 2.52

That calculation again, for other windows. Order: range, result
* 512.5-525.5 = 1.64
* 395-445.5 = 2.03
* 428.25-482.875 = 2.25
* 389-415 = 2.02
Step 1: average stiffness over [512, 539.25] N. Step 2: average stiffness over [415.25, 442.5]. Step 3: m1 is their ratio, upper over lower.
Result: 0.79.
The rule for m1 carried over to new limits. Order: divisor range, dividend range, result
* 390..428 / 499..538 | 0.81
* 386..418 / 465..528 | 0.93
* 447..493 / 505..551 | 0.71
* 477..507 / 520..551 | 0.82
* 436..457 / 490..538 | 0.73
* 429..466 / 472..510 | 0.81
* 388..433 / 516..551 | 0.77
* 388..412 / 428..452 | 1.06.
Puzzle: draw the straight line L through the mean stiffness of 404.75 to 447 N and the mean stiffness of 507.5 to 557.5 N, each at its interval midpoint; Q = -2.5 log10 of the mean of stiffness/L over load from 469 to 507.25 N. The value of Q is -0.09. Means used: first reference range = 2.03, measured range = 1.91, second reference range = 1.56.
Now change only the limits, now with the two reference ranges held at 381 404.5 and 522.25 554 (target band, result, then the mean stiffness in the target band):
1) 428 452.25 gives -0.17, 2.16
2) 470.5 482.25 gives -0.20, 2.07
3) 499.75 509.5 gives -0.06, 1.72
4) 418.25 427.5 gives -0.01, 1.94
